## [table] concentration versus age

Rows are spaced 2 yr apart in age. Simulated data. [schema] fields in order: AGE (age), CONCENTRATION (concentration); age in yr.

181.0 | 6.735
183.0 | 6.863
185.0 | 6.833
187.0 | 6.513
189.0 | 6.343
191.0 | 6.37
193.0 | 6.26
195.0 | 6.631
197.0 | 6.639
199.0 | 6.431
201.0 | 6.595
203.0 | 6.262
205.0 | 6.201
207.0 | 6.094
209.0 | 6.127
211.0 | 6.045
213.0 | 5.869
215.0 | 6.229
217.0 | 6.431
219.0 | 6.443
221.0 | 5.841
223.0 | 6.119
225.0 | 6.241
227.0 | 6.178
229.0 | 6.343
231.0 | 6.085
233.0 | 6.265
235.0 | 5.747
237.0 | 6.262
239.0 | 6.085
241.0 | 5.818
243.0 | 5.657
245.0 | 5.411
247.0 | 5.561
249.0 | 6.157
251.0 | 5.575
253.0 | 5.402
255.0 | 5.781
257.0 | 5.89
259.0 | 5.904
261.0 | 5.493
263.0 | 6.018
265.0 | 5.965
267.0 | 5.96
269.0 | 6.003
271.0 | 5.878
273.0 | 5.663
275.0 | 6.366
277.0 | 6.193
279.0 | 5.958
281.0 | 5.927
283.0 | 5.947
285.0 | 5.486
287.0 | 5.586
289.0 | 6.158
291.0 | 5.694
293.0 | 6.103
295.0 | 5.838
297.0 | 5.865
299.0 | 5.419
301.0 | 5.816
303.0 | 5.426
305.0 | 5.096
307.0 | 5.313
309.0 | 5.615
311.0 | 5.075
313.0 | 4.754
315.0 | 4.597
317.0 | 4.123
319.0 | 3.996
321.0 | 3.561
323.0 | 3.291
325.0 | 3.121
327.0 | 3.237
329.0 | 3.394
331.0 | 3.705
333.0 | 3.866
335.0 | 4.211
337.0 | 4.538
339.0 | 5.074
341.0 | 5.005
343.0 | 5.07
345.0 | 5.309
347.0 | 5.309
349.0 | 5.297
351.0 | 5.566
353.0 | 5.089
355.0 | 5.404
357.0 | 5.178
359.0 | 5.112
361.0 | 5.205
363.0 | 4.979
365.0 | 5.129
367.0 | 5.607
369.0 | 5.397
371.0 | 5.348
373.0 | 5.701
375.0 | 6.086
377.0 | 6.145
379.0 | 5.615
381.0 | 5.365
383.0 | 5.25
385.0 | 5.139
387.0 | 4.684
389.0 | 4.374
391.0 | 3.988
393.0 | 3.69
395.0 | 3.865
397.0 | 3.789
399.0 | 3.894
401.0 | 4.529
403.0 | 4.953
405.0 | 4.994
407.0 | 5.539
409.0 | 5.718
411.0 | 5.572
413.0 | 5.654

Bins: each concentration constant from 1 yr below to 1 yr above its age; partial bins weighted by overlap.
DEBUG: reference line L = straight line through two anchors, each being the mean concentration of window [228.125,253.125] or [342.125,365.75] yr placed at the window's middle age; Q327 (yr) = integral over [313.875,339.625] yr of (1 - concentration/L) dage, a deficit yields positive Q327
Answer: 7.1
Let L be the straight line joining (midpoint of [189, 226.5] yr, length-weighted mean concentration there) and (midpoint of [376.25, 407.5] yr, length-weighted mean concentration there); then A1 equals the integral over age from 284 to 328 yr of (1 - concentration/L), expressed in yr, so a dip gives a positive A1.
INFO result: 3.98 yr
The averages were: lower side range 6.27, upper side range 4.71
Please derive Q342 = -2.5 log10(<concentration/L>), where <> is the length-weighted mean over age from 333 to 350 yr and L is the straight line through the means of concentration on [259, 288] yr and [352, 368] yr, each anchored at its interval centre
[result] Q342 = 0.09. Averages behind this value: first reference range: 5.89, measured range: 4.91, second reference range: 5.21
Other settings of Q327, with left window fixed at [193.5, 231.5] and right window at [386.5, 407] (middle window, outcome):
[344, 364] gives -2.0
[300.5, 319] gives 0.8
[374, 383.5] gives -2.5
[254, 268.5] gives -0.3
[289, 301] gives -0.9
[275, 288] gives -0.8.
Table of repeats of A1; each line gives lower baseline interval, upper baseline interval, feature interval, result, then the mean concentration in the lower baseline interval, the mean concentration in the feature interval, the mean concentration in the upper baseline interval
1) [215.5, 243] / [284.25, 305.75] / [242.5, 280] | 0.5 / 6.13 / 5.84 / 5.69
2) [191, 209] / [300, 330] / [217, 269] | -2.8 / 6.37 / 5.94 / 4.43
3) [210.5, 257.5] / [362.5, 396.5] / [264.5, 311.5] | -1.1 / 5.98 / 5.77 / 5.06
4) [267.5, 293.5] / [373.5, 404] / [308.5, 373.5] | 6.7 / 5.92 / 4.71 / 4.77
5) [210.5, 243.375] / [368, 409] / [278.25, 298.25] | -0.7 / 6.11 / 5.85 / 4.94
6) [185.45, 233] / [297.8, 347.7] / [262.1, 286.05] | -2.9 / 6.28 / 5.95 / 4.56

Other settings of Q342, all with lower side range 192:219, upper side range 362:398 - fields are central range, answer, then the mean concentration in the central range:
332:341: 0.19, 4.49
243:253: 0.06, 5.65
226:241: 0.00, 6.12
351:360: -0.01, 5.24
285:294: -0.03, 5.84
